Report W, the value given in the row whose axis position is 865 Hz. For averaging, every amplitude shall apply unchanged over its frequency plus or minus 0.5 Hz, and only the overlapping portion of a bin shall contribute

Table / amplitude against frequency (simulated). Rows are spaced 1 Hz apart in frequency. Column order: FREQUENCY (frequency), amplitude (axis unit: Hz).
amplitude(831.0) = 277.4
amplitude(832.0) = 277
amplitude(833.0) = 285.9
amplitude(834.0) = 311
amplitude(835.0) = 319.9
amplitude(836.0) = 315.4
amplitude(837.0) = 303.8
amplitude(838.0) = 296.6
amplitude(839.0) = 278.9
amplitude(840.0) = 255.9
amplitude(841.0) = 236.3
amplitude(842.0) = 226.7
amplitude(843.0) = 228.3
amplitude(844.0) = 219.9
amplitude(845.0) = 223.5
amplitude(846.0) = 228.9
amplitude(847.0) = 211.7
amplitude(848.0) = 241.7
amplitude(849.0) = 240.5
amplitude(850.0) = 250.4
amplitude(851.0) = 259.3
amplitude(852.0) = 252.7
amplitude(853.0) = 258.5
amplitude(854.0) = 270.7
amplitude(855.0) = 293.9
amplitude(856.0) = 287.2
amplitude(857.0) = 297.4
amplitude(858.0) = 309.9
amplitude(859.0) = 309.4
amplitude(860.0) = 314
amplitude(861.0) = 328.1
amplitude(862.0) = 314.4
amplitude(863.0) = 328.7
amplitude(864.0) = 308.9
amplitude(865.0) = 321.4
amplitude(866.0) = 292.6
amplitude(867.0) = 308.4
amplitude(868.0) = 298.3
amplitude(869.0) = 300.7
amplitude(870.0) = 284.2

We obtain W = 321.4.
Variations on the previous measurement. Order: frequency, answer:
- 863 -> 328.7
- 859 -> 309.4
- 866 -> 292.6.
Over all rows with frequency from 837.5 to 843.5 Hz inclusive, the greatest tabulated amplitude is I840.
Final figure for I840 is 296.6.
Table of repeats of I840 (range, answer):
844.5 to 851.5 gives 259.3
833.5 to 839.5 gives 319.9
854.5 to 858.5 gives 309.9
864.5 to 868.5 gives 321.4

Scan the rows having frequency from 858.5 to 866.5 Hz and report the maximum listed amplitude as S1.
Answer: 328.7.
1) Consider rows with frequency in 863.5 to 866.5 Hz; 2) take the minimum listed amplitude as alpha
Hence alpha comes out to 292.6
